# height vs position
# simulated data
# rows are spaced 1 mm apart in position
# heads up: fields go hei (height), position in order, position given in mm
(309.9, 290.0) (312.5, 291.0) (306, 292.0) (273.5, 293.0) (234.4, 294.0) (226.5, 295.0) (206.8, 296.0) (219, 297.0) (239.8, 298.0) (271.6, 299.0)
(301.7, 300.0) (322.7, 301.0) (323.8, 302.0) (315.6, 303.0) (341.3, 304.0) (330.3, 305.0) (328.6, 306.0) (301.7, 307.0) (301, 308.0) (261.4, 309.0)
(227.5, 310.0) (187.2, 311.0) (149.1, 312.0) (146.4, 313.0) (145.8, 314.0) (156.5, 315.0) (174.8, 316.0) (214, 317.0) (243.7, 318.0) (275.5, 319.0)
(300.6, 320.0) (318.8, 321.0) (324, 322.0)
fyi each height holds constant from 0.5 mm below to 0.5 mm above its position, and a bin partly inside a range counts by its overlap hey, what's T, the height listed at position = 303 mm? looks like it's 315.6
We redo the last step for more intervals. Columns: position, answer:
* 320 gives 300.6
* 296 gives 206.8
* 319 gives 275.5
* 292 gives 306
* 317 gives 214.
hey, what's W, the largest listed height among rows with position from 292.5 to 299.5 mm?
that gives 273.5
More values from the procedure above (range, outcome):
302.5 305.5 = 341.3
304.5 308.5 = 330.3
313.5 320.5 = 300.6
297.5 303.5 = 323.8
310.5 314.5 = 187.2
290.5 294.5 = 312.5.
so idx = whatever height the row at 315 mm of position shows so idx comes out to 156.5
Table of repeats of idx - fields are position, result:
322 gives 324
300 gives 301.7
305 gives 330.3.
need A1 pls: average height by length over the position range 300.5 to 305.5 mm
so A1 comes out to 327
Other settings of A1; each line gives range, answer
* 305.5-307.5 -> 315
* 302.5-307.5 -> 324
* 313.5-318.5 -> 187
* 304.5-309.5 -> 305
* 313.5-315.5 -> 151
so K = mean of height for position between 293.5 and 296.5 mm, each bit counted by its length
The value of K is 223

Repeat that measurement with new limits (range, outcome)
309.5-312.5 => 188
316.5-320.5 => 258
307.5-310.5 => 263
